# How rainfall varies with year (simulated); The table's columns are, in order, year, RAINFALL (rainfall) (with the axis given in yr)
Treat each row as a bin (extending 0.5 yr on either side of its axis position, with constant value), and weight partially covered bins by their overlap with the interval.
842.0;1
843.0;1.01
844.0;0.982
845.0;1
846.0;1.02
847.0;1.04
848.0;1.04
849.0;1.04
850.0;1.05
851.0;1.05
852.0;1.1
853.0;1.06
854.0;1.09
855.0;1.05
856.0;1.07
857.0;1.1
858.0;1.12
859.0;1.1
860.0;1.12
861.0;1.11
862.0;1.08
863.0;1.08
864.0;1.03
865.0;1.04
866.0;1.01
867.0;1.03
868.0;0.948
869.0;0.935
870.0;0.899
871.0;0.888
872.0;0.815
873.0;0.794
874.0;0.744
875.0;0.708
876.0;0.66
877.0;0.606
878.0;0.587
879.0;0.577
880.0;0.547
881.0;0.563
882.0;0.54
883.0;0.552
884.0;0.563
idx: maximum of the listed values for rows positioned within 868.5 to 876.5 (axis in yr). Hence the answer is 0.935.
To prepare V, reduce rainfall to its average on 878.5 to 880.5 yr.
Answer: 0.562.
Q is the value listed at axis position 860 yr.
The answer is 1.12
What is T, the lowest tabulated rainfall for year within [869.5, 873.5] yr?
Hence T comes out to 0.794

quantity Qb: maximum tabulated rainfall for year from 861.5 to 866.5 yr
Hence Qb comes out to 1.08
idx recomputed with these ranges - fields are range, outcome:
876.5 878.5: 0.606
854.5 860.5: 1.12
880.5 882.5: 0.563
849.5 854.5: 1.1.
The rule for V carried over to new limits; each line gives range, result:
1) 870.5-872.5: 0.851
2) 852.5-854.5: 1.08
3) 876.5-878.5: 0.597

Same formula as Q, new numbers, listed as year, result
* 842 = 1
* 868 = 0.948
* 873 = 0.794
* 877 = 0.606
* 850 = 1.05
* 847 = 1.04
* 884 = 0.563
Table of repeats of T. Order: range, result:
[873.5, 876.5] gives 0.66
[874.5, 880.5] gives 0.547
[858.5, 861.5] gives 1.1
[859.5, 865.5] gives 1.03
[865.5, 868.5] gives 0.948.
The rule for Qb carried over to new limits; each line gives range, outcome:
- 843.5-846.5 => 1.02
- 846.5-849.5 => 1.04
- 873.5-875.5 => 0.744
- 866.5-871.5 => 1.03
